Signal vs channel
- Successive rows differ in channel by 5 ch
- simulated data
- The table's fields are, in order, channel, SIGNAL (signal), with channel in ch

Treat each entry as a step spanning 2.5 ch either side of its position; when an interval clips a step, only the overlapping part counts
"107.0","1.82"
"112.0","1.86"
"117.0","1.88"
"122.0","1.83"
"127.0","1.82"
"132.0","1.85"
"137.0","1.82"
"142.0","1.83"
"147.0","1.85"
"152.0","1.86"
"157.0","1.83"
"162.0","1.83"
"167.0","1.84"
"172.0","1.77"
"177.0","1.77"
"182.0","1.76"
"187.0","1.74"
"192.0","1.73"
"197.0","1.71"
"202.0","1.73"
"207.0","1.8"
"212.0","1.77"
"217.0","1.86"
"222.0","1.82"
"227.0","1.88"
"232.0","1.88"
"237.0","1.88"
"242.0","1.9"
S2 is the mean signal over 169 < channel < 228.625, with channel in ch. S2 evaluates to 1.78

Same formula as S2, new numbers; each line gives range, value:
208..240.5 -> 1.85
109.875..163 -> 1.84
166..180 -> 1.79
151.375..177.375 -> 1.82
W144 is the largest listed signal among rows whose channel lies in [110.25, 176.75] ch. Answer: 1.88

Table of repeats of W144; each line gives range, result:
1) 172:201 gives 1.77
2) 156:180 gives 1.84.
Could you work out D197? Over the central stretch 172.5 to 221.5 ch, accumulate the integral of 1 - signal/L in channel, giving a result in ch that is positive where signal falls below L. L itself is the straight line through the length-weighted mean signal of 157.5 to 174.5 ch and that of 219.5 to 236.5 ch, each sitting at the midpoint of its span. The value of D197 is 1.94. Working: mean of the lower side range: 1.82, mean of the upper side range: 1.86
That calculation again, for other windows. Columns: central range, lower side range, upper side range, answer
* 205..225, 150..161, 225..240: 0.6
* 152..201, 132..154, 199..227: 1.2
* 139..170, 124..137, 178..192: -0.7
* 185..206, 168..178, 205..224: 0.8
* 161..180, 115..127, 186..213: -0.2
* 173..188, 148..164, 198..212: 0.3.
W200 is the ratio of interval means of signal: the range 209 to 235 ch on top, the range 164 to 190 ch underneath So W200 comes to 1.0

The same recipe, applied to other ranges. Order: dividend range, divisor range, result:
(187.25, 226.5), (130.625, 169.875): 0.97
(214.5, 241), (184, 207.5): 1.07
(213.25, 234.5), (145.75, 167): 1.01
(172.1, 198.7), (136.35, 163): 0.95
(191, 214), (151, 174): 0.96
